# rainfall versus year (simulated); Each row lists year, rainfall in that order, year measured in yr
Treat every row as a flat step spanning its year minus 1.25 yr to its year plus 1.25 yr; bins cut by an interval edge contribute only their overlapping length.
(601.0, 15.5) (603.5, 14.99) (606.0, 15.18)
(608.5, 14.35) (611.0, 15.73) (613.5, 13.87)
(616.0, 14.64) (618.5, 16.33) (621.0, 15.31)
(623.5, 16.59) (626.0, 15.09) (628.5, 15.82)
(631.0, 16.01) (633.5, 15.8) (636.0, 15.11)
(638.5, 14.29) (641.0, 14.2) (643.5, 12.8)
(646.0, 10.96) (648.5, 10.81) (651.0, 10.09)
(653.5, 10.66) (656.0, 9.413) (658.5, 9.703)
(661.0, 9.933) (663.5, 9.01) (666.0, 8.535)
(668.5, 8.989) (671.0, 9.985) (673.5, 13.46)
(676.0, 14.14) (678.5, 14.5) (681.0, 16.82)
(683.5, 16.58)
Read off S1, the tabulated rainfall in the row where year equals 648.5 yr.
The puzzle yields 10.81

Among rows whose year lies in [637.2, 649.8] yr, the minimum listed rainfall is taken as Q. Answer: 10.81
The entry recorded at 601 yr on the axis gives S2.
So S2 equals 15.5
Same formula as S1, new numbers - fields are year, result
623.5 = 16.59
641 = 14.2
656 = 9.413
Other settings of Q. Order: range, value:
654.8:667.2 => 8.535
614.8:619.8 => 14.64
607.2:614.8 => 13.87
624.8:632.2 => 15.09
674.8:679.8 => 14.14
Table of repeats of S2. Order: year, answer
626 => 15.09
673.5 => 13.46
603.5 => 14.99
